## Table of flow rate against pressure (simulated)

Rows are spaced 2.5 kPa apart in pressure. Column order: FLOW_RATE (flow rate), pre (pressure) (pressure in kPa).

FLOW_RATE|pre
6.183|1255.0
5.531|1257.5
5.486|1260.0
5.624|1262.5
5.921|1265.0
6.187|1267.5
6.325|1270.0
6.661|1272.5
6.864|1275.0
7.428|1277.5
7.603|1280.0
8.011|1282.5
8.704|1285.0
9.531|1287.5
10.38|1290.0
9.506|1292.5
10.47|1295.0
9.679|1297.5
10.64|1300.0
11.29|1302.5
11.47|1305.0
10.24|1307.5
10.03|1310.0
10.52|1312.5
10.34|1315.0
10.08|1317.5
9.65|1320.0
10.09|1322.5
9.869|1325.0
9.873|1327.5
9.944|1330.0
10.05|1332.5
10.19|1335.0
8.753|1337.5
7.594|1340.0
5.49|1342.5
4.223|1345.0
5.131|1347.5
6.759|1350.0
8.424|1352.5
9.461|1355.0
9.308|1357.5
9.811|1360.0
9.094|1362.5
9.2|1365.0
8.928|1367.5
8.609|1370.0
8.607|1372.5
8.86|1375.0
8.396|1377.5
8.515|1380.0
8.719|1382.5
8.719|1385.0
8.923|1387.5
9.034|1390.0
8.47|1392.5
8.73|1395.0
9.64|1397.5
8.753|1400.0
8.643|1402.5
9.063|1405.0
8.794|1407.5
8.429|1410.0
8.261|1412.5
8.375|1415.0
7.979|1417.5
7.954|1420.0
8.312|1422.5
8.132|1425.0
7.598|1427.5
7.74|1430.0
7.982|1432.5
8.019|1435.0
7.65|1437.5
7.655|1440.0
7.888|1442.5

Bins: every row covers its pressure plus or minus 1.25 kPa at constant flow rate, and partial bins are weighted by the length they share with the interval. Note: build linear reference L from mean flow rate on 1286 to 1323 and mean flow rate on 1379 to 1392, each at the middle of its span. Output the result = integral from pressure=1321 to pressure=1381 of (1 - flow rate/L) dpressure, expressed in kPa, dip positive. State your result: 5.4 kPa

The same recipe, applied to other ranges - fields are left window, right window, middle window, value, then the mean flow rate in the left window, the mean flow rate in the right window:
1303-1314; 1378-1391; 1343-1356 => 3.9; 10.6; 8.75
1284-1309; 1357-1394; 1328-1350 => 4.2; 10.2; 8.87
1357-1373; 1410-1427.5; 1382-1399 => -0.5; 9.09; 8.15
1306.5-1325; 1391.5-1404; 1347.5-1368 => 1.8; 10.1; 8.86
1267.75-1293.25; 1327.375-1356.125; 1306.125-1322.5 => -4.5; 8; 7.91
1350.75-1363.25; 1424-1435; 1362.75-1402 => -0.6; 9.13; 7.87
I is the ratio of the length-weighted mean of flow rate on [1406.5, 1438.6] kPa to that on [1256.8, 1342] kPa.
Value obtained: 0.9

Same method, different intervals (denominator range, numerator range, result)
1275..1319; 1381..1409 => 0.92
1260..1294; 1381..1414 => 1.16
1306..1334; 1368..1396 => 0.86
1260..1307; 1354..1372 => 1.09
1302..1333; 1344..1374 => 0.80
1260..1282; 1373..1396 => 1.33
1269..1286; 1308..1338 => 1.36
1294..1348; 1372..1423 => 0.92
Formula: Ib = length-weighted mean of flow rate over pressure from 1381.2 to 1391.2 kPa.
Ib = 8.85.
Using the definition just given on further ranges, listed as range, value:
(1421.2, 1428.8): 8.01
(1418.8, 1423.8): 8.13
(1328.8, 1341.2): 9.31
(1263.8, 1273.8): 6.28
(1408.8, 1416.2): 8.35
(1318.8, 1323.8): 9.87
